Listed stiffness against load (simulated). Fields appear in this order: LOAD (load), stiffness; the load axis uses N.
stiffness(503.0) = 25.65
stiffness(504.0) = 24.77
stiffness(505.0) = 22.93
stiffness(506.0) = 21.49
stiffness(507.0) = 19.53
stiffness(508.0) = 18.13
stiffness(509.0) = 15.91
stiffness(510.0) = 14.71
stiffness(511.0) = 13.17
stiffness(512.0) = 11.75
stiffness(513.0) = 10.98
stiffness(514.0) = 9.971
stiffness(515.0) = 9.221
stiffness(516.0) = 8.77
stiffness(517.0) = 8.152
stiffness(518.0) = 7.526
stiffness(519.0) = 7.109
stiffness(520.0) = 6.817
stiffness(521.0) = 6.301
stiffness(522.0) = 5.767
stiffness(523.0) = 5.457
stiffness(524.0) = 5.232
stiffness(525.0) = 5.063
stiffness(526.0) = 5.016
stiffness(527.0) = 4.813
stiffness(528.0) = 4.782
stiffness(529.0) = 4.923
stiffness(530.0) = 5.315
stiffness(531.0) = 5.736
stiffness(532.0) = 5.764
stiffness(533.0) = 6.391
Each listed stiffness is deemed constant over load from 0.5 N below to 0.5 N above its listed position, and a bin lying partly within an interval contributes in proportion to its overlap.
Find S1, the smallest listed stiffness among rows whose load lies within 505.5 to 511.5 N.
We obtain 13.17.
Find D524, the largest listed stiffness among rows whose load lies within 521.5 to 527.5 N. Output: 5.767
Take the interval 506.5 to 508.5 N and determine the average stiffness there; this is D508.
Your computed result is 18.8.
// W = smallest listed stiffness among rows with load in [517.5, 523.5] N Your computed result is 5.457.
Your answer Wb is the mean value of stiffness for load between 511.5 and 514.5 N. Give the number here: 10.9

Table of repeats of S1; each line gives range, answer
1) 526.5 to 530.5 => 4.782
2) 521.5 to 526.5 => 5.016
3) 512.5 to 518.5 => 7.526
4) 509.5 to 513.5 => 10.98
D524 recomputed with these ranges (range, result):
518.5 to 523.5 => 7.109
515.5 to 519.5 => 8.77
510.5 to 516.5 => 13.17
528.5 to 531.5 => 5.736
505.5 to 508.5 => 21.49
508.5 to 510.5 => 15.91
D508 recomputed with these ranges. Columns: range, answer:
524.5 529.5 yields 4.92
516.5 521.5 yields 7.18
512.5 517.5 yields 9.42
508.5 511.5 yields 14.6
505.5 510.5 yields 18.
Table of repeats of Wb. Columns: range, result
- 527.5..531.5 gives 5.19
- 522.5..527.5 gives 5.12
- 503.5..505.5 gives 23.9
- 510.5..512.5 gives 12.5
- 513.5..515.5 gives 9.6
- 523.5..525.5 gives 5.15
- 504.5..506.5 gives 22.2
